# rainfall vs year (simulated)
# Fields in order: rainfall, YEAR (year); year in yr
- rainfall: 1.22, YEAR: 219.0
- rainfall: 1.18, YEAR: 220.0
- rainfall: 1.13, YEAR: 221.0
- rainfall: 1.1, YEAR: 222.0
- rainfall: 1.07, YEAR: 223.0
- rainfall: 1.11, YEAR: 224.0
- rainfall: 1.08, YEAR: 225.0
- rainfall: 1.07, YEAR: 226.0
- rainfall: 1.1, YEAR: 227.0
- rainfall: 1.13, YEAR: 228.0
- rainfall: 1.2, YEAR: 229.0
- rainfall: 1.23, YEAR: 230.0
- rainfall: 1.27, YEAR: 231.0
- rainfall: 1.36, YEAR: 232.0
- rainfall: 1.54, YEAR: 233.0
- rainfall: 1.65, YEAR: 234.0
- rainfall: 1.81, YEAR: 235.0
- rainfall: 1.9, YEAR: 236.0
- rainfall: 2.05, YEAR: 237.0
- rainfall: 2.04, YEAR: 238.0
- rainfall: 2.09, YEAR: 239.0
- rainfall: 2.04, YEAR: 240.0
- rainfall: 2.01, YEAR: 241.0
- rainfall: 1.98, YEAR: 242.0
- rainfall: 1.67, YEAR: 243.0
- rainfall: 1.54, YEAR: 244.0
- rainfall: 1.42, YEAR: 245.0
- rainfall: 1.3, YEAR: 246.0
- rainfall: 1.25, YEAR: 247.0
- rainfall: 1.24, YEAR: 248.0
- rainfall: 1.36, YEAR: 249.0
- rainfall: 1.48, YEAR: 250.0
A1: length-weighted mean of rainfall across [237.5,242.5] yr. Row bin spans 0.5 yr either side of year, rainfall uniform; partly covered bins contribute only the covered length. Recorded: 2.03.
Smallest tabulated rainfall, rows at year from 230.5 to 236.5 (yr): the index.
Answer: 1.27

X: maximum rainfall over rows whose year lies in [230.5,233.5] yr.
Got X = 1.54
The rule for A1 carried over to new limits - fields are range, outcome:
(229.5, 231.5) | 1.25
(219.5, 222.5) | 1.14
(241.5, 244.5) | 1.73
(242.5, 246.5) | 1.48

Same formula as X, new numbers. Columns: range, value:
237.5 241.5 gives 2.09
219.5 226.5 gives 1.18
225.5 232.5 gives 1.36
